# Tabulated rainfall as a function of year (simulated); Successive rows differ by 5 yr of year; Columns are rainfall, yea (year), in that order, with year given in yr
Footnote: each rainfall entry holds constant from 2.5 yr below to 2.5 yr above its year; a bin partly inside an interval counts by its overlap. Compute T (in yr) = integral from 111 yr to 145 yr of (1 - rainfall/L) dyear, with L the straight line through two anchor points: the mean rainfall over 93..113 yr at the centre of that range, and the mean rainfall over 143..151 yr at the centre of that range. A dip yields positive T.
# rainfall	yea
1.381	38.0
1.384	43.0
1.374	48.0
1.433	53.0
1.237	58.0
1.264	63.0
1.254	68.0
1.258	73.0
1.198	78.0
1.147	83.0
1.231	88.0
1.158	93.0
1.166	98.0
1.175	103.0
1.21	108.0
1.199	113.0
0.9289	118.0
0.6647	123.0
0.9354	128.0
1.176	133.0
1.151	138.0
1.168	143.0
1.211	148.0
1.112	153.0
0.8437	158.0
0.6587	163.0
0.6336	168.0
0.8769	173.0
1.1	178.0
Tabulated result 4.6 yr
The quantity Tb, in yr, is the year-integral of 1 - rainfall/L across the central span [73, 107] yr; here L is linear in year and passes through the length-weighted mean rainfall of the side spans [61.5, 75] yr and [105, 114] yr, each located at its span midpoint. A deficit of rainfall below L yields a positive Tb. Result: 1.2 yr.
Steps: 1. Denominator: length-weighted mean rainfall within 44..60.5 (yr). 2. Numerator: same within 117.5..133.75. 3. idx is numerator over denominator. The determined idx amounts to 0.7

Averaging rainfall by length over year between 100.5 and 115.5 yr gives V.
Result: 1.19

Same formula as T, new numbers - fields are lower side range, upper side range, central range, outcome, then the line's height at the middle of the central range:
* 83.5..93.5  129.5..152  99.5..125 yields 2.8 yr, 1.18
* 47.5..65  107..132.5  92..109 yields -1.4 yr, 1.09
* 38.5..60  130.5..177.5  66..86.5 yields 0.8 yr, 1.27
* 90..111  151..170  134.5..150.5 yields -4.5 yr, 0.92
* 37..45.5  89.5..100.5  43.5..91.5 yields 0.4 yr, 1.28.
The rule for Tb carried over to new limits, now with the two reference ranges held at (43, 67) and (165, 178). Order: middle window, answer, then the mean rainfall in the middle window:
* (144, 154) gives -2.8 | 1.17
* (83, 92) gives -0.1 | 1.2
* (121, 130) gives 1.9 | 0.8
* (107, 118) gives -0.7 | 1.14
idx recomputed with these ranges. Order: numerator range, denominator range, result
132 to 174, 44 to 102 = 0.78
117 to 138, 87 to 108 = 0.81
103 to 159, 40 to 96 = 0.84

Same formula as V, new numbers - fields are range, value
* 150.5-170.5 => 0.812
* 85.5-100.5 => 1.18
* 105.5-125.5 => 1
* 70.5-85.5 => 1.2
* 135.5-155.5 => 1.16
